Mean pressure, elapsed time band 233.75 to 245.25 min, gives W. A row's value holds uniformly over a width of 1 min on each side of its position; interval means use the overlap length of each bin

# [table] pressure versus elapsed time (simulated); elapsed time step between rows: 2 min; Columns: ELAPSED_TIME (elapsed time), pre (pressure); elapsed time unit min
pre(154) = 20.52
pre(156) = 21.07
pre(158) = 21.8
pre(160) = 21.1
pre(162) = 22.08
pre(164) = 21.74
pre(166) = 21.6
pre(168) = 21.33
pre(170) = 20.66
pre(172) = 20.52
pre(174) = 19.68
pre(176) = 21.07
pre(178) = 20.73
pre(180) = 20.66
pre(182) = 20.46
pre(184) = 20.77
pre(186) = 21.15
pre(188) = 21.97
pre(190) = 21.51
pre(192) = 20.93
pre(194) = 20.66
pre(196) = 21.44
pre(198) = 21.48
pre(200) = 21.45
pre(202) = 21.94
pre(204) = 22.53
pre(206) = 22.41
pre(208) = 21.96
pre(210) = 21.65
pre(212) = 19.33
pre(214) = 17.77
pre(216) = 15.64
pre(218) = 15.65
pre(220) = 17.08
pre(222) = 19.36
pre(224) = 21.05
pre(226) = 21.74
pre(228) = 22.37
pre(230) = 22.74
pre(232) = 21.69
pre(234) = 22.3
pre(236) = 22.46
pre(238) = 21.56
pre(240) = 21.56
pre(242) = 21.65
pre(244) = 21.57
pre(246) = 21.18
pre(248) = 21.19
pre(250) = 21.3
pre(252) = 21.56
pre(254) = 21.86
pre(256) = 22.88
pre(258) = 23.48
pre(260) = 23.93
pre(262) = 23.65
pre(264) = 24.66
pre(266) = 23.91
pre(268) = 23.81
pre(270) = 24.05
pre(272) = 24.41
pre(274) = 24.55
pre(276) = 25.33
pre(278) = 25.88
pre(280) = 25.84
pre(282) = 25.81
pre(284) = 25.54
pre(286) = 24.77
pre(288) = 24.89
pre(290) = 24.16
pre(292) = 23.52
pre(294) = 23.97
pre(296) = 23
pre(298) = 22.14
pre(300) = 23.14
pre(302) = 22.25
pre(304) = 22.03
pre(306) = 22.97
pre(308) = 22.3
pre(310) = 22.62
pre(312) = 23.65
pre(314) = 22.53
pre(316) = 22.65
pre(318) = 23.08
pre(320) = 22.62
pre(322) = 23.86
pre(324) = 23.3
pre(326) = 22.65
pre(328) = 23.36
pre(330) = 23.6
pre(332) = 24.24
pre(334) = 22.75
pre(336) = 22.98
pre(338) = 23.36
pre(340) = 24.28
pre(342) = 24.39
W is 21.8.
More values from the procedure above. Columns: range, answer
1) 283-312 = 23.4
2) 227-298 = 23.3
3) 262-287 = 24.8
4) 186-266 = 21.3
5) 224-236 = 22.1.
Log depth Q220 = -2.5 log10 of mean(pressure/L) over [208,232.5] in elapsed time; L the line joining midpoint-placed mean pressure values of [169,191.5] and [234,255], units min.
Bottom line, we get 0.08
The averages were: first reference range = 20.8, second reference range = 21.6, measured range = 19.7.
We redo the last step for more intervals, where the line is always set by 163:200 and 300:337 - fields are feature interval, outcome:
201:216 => 0.04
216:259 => 0.04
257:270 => -0.08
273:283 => -0.14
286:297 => -0.07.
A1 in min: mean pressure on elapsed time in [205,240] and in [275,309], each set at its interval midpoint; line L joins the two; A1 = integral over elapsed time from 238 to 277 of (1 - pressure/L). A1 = -1.2 min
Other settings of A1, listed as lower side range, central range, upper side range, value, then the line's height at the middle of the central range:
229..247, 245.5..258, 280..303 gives 0.3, 22.4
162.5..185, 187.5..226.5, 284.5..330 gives 2.0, 21.4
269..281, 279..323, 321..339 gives 1.3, 24.2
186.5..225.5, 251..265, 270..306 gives -0.2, 22.8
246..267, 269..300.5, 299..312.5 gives -2.4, 22.7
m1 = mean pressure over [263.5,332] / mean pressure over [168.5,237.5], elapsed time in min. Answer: 1.14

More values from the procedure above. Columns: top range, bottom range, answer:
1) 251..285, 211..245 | 1.19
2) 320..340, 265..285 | 0.94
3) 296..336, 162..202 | 1.09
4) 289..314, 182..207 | 1.07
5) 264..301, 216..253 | 1.17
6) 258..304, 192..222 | 1.20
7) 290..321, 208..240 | 1.13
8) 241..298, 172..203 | 1.12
